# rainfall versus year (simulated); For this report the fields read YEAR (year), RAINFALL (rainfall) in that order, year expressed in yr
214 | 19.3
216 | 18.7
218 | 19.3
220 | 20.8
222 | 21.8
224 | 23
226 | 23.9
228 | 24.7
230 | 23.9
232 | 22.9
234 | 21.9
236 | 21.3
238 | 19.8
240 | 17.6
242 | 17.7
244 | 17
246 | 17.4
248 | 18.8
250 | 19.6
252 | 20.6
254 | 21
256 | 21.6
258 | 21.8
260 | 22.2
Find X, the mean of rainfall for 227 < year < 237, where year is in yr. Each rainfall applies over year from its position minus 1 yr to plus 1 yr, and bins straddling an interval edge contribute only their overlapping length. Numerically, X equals 22.9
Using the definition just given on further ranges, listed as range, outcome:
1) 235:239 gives 20.6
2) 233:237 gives 21.6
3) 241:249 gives 17.7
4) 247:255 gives 20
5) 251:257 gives 21.1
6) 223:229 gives 23.9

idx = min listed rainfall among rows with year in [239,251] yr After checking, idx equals 17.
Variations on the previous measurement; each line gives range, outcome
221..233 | 21.8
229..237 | 21.3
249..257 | 19.6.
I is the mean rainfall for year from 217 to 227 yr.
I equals 21.8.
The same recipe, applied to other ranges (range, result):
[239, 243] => 17.6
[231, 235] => 22.4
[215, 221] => 19.6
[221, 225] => 22.4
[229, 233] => 23.4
